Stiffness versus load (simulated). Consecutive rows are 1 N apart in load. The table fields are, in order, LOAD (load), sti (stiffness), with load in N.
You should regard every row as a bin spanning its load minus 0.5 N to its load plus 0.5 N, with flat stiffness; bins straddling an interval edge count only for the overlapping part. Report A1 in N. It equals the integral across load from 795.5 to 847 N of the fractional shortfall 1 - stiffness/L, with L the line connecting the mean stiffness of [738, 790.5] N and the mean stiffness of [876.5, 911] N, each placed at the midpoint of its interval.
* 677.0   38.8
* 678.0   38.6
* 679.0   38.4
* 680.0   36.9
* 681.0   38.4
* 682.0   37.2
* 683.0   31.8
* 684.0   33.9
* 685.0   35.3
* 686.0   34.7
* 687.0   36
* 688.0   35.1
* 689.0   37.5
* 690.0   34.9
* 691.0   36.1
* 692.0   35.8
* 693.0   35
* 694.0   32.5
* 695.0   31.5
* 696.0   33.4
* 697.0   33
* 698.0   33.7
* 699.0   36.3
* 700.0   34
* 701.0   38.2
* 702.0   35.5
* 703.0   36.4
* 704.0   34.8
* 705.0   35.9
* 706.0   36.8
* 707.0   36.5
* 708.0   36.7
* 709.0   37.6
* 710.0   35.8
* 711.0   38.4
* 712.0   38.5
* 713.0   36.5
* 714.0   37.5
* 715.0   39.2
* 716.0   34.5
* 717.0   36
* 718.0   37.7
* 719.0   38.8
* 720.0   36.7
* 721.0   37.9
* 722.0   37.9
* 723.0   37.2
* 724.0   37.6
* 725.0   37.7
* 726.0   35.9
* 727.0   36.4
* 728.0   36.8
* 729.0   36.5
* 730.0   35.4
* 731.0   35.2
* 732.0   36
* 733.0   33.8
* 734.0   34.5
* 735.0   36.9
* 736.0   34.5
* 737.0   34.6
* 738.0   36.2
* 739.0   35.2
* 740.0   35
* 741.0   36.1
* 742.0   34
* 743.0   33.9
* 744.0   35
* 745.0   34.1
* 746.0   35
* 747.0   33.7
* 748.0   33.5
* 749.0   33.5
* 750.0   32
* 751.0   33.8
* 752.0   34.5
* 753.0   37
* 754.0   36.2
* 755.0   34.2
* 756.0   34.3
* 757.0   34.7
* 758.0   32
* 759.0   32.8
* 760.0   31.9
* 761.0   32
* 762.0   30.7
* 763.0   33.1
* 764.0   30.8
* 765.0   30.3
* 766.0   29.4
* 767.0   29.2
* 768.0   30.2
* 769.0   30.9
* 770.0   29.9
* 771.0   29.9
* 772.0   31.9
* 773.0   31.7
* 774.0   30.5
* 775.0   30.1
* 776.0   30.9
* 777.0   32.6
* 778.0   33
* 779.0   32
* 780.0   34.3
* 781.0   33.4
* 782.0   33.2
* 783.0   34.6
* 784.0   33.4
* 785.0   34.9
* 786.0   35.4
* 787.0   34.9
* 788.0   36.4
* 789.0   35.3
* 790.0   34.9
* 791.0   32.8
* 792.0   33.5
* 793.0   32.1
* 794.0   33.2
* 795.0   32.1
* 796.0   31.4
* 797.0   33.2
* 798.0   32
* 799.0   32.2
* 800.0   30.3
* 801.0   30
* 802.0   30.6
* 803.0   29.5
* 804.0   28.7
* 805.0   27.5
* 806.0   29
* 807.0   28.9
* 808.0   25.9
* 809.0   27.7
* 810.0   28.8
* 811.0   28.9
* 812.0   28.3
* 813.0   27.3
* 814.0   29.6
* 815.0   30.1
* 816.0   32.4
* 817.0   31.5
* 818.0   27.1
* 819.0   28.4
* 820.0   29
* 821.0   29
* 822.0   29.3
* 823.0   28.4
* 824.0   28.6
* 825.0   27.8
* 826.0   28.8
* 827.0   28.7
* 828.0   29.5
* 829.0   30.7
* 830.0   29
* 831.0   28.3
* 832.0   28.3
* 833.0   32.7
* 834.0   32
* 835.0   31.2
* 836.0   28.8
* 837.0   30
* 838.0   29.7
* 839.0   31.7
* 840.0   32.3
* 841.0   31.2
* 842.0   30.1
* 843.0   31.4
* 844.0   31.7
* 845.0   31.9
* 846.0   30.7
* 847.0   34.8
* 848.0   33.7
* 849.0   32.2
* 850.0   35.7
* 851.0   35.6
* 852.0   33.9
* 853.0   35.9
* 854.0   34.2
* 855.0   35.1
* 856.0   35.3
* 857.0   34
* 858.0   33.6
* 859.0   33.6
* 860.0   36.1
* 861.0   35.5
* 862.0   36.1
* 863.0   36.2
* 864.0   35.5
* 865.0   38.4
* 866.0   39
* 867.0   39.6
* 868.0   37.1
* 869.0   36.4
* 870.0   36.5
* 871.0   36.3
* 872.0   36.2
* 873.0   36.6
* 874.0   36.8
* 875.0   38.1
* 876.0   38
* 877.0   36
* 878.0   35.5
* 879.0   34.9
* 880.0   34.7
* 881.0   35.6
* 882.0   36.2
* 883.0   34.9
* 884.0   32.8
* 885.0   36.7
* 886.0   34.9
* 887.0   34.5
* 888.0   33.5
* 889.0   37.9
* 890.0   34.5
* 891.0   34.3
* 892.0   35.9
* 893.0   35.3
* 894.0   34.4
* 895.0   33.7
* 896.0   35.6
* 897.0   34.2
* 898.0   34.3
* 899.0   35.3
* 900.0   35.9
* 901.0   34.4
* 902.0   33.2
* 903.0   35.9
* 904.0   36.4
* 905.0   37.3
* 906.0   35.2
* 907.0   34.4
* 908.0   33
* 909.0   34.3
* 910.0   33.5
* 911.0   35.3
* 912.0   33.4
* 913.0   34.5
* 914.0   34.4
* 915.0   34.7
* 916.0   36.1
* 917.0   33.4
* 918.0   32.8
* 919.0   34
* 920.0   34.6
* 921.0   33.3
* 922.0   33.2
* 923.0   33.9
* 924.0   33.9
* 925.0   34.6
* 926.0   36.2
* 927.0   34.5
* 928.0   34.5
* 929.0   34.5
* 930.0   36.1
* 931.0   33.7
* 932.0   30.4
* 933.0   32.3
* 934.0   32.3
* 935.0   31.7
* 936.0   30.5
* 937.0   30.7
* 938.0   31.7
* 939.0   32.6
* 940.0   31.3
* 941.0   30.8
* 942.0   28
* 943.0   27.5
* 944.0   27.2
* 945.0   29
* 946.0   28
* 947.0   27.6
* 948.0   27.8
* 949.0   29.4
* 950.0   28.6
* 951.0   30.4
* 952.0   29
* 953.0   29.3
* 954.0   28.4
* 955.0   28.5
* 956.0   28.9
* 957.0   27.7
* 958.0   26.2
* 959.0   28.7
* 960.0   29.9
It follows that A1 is 6.2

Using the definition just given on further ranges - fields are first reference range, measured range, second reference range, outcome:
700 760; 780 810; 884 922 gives 2.87 N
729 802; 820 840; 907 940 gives 2.22 N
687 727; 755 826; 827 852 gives 4.31 N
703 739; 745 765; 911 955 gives 1.33 N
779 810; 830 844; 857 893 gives 1.43 N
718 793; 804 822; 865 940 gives 2.89 N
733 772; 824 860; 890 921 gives 2.36 N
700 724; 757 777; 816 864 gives 2.09 N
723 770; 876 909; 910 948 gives -2.30 N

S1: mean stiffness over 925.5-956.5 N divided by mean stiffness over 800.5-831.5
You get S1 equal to 1.1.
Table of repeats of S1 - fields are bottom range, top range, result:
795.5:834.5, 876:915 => 1.19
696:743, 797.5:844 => 0.82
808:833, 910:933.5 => 1.18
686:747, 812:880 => 0.92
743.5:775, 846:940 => 1.07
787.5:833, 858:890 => 1.20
